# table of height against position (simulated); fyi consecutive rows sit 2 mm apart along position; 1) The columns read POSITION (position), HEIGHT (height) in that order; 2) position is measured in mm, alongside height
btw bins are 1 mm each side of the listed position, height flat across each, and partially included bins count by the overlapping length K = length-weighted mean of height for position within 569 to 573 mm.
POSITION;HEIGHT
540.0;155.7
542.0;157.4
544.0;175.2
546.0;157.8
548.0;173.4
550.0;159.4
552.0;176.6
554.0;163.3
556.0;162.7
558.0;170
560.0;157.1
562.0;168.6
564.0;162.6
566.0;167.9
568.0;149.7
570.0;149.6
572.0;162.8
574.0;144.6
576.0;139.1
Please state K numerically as 156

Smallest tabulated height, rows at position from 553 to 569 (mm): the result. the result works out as 149.7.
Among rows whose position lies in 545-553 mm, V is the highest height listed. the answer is 176.6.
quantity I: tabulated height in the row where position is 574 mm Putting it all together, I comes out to 144.6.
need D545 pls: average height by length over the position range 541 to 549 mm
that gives 166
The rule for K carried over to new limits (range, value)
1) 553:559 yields 165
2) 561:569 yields 162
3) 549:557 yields 166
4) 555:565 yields 164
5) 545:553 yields 167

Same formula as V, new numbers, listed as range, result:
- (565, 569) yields 167.9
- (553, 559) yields 170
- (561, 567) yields 168.6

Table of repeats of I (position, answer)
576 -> 139.1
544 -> 175.2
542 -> 157.4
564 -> 162.6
